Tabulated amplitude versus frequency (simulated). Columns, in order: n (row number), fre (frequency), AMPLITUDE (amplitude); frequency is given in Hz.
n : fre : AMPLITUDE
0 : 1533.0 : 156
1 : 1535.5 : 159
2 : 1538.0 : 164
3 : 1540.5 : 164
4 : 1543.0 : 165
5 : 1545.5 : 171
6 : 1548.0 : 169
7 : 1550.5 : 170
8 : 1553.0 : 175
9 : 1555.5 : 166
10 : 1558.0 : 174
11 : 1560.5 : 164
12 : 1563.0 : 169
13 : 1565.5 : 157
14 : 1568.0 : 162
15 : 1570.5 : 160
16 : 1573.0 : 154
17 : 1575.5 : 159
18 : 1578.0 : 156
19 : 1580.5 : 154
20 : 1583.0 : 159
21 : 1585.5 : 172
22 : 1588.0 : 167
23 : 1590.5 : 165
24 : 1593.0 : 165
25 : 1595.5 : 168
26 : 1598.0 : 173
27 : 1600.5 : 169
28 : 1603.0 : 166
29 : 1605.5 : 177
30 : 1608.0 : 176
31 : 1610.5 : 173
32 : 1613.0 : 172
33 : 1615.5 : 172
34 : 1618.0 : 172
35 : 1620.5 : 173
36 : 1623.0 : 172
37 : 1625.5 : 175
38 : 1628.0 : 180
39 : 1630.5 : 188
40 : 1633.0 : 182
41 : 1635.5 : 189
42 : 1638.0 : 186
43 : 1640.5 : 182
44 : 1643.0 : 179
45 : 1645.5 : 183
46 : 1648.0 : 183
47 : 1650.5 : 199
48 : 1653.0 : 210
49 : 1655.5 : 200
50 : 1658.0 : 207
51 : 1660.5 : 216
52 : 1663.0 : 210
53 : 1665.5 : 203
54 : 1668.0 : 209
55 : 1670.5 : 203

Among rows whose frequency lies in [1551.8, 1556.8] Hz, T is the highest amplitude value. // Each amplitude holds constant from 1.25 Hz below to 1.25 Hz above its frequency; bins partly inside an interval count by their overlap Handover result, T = 175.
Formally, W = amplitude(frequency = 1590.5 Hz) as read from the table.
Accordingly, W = 165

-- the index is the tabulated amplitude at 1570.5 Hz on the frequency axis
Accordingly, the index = 160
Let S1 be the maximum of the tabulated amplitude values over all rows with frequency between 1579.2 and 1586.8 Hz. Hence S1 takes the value 172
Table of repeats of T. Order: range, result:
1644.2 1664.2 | 216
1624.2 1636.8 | 189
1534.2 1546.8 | 171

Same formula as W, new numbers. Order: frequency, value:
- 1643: 179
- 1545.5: 171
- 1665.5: 203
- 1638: 186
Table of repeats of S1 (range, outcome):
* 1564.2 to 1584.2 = 162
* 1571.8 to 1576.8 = 159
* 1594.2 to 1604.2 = 173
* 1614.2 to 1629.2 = 180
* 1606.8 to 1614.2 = 176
